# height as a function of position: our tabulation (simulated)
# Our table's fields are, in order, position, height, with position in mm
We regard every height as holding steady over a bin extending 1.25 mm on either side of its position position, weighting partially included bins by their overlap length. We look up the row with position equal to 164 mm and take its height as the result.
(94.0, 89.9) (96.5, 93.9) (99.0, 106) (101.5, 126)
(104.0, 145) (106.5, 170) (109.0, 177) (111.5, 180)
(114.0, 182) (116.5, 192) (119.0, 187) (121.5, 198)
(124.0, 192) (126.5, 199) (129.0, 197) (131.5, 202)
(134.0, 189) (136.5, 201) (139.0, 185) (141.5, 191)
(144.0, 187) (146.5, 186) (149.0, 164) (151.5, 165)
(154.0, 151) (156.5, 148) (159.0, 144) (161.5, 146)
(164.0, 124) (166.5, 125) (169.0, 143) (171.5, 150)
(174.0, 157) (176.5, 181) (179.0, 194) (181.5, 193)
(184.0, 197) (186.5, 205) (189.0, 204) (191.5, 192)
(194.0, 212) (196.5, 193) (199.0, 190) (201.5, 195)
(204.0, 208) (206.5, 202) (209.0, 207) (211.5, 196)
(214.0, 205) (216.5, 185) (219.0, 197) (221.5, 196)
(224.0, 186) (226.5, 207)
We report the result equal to 124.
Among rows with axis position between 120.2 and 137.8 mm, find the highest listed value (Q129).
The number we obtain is 202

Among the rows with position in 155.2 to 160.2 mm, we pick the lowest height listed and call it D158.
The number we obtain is 144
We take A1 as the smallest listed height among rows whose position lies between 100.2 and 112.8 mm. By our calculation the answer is 126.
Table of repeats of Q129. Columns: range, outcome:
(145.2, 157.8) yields 186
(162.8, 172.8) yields 150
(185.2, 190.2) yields 205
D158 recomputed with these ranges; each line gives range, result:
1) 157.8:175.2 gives 124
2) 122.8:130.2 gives 192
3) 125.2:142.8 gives 185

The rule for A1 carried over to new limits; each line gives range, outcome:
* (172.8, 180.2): 157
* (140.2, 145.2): 187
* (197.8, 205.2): 190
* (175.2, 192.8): 181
